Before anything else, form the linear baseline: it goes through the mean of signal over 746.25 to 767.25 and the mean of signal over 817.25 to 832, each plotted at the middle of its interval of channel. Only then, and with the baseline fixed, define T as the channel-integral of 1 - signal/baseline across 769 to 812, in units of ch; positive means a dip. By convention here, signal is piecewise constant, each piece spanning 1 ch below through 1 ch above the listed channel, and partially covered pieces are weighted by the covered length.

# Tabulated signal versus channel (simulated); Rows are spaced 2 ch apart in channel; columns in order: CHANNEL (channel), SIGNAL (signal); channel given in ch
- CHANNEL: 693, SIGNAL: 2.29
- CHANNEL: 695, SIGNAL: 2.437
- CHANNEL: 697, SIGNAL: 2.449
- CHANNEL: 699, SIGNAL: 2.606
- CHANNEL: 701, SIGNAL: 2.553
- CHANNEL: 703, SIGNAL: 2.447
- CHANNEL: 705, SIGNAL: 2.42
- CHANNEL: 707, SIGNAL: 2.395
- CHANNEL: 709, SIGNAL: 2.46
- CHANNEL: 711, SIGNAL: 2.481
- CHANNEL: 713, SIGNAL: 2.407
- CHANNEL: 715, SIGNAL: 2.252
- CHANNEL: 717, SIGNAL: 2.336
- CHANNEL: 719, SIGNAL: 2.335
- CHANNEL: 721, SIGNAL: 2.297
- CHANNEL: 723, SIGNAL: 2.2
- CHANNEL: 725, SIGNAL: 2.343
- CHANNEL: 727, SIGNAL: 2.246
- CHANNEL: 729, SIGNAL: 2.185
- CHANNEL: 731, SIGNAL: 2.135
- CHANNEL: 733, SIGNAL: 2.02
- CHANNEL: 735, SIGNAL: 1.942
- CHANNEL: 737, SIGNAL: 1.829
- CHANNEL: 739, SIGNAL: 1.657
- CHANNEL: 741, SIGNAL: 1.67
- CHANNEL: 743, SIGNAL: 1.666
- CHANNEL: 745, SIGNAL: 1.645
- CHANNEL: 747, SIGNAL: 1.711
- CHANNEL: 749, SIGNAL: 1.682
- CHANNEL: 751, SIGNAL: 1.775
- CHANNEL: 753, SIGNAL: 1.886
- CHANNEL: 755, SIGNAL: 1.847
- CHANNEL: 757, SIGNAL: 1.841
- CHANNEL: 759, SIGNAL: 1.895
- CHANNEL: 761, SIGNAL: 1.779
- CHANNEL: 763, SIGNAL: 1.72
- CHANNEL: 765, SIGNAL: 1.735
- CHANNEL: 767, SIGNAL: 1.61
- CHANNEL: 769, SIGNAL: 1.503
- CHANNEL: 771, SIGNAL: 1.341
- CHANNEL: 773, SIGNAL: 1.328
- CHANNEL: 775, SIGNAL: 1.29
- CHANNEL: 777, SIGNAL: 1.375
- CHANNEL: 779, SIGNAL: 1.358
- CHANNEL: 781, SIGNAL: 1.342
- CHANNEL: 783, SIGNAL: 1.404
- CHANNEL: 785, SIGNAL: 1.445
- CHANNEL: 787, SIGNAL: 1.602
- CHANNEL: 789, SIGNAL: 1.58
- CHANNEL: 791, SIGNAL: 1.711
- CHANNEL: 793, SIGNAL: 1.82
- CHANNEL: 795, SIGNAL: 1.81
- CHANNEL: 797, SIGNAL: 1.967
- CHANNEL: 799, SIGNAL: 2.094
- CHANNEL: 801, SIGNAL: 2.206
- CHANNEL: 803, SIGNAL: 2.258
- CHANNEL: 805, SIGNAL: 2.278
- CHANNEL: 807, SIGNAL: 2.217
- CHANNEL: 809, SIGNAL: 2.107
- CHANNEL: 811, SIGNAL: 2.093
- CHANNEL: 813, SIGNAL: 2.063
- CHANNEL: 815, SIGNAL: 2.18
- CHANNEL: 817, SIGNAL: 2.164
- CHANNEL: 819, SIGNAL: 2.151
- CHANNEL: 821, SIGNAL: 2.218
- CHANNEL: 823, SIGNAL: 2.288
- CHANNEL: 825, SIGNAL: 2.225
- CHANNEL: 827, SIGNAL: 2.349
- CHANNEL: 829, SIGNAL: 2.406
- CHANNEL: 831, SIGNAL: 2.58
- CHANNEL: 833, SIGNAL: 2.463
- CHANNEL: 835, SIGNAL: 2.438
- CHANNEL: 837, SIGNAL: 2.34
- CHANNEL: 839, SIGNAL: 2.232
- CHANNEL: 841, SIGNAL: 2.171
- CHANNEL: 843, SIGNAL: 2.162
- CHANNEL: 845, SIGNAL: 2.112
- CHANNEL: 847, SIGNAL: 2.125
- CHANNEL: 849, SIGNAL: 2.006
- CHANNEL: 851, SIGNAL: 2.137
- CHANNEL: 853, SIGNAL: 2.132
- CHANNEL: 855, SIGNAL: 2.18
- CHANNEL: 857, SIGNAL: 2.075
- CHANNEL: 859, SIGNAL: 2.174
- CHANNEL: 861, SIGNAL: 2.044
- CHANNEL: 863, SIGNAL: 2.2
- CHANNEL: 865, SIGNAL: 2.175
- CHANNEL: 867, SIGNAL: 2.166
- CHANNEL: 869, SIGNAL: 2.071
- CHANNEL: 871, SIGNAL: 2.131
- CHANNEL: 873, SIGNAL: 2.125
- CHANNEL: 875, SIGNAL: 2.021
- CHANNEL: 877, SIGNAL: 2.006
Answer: 6.6 ch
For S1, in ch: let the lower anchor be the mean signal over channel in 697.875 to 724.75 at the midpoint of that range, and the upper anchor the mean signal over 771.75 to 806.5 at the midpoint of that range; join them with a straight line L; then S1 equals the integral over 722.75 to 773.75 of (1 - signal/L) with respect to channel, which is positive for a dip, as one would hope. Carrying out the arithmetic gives 6.4 ch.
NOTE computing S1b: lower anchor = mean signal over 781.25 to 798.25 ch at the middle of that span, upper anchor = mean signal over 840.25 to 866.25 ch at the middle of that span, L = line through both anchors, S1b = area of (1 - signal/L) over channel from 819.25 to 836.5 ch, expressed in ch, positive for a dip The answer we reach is -3.7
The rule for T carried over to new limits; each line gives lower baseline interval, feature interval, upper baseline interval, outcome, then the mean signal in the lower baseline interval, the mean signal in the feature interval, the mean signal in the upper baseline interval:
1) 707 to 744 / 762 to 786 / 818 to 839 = 8.4 ch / 2.14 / 1.45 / 2.34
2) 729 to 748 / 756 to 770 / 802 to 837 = 1.7 ch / 1.83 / 1.73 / 2.27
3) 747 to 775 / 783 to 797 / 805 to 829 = 2.0 ch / 1.67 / 1.66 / 2.2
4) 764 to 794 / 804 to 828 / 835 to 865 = -4.6 ch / 1.5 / 2.19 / 2.16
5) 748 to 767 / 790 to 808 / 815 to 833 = 0.6 ch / 1.79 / 2.04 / 2.3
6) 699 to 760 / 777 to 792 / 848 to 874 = 4.4 ch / 2.09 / 1.48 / 2.12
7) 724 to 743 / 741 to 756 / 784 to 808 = 1.7 ch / 1.99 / 1.74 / 1.92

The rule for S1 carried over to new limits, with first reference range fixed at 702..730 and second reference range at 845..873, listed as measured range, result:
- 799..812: 0.1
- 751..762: 2.1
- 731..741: 1.9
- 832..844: -0.8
